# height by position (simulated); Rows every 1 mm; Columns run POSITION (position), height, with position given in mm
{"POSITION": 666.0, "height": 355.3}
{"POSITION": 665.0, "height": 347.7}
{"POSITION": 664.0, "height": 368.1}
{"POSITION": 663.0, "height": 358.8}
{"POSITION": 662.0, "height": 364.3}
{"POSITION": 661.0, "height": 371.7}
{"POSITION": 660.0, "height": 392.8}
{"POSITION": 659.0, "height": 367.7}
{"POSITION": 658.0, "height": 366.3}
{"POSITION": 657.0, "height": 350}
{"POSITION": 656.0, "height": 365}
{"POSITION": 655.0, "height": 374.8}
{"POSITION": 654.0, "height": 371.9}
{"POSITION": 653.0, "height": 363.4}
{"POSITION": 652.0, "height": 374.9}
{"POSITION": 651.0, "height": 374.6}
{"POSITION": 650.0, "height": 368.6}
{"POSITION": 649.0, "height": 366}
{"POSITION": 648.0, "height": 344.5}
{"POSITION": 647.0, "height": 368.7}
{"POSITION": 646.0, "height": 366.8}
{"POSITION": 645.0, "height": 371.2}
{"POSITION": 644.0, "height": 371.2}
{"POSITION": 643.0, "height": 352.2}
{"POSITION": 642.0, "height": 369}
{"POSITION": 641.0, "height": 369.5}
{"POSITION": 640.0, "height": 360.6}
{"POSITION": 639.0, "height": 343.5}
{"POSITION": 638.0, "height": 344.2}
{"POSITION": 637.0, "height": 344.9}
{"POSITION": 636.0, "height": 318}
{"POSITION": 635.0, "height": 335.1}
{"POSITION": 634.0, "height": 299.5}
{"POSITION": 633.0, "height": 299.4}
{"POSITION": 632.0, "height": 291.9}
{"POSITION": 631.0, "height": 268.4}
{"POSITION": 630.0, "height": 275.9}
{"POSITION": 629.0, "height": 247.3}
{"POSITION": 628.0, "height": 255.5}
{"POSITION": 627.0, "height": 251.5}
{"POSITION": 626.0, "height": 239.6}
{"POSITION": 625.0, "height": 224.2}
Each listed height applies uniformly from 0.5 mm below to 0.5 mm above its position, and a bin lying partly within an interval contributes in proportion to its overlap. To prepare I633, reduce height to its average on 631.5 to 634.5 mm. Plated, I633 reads 297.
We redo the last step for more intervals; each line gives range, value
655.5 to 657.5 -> 358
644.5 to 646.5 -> 369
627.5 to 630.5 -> 260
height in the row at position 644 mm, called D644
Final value 371.2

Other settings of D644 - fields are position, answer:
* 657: 350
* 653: 363.4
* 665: 347.7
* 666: 355.3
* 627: 251.5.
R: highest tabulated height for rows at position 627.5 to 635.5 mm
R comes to 335.1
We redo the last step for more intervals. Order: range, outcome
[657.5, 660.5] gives 392.8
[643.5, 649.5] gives 371.2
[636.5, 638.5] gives 344.9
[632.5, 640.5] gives 360.6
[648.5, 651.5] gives 374.6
